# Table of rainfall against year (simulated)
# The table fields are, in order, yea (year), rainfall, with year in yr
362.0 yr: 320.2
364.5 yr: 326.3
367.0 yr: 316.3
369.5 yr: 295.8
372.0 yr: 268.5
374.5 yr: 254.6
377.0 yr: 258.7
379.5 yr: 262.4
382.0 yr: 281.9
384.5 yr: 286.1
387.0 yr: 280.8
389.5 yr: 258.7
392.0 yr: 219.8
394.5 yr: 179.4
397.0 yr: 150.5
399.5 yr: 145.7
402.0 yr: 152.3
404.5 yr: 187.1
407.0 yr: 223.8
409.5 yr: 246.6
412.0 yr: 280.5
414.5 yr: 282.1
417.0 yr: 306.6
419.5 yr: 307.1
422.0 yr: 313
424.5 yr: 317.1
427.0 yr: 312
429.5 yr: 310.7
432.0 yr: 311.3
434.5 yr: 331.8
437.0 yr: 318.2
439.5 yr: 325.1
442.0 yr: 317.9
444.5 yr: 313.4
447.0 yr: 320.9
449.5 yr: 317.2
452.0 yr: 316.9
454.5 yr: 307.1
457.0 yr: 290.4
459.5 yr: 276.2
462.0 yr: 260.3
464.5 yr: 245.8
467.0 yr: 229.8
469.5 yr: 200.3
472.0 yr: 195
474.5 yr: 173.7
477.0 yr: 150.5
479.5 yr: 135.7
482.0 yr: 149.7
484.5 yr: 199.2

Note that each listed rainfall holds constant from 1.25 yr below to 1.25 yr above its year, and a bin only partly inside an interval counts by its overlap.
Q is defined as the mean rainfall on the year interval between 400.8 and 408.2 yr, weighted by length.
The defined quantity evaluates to 188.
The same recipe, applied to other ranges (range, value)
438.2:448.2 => 319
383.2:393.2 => 262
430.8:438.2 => 321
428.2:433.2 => 311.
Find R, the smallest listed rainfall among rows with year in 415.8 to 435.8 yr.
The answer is 306.6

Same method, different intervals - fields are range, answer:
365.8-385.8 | 254.6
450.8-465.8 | 245.8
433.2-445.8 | 313.4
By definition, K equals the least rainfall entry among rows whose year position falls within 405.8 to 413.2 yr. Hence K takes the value 223.8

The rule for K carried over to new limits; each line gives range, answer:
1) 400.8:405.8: 152.3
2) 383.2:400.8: 145.7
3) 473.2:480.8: 135.7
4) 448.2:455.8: 307.1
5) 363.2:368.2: 316.3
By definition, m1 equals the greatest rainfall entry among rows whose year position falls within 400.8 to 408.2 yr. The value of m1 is 223.8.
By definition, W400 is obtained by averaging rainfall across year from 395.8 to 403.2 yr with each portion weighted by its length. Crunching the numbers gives 149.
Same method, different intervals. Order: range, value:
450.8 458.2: 305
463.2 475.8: 209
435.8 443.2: 320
